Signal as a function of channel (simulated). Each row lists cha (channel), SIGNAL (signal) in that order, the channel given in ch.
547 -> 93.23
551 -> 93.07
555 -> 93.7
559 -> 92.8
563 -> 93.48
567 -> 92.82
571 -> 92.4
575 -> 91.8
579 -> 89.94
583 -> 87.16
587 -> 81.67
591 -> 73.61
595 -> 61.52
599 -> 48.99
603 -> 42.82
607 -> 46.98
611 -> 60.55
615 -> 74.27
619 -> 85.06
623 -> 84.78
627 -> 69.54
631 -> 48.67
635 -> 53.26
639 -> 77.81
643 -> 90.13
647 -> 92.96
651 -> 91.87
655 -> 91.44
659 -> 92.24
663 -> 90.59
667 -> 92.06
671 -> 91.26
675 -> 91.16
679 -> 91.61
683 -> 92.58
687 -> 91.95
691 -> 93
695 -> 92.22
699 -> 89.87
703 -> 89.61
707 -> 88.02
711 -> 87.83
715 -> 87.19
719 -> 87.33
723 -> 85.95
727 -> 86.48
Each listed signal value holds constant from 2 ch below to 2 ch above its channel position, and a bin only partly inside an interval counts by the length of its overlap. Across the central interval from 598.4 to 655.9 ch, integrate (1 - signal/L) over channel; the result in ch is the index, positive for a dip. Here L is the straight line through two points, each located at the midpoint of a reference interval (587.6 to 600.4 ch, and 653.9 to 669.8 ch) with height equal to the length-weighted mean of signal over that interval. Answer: 5.5 ch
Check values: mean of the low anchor 64.2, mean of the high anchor 91.6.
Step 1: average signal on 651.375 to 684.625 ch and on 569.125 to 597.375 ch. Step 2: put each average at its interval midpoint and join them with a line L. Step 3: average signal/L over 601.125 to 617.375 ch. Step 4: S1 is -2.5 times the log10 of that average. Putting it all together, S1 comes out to 0.437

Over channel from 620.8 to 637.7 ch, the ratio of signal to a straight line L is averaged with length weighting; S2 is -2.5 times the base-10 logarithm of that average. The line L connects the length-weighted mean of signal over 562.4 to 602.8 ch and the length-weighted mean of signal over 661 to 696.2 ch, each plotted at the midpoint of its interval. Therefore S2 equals 0.30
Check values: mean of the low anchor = 79.2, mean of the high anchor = 91.8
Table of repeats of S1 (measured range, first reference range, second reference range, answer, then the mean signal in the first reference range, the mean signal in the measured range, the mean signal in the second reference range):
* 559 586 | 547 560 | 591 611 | -0.18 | 93.2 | 91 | 53.5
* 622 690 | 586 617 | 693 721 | -0.12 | 60.6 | 84.5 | 88.9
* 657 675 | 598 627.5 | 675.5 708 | -0.11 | 64.4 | 91.5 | 91.2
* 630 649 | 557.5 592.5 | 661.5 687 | 0.22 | 88.6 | 73.8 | 91.6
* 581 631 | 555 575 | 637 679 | 0.34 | 92.8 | 67.3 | 90.2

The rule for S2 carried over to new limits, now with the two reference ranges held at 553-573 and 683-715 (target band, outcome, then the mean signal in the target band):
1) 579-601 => 0.27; 72.3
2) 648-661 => -0.01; 91.9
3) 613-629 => 0.17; 78.4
